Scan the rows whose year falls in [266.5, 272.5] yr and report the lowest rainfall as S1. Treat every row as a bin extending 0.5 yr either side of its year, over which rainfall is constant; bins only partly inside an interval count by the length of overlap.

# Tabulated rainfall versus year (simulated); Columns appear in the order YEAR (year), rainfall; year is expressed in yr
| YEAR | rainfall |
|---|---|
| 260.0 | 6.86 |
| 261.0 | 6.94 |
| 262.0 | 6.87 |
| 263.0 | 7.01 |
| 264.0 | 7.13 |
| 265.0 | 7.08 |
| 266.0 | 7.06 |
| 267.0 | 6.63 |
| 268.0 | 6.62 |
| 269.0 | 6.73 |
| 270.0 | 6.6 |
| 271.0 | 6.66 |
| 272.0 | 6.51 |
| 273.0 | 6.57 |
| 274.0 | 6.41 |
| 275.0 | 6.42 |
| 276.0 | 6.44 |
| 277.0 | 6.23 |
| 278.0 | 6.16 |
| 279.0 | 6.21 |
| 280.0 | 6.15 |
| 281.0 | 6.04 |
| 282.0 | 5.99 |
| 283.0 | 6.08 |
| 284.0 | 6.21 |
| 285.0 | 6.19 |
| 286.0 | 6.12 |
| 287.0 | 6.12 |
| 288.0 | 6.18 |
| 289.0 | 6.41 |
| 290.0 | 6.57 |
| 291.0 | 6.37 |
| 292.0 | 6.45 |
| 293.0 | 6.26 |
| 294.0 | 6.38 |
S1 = 6.51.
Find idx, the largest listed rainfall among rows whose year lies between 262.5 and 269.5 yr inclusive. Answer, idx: 7.13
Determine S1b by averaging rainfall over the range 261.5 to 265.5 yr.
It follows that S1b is 7.02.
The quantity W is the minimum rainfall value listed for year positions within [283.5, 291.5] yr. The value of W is 6.12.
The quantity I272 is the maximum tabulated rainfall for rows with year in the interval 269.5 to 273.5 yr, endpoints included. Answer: 6.66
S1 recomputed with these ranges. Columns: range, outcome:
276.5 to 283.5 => 5.99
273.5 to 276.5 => 6.41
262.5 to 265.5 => 7.01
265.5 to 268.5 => 6.62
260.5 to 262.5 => 6.87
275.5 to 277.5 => 6.23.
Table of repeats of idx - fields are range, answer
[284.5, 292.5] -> 6.57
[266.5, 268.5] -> 6.63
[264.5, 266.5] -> 7.08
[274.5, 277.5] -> 6.44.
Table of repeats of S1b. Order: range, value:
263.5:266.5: 7.09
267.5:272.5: 6.62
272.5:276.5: 6.46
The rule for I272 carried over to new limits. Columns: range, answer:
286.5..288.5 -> 6.18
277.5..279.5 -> 6.21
